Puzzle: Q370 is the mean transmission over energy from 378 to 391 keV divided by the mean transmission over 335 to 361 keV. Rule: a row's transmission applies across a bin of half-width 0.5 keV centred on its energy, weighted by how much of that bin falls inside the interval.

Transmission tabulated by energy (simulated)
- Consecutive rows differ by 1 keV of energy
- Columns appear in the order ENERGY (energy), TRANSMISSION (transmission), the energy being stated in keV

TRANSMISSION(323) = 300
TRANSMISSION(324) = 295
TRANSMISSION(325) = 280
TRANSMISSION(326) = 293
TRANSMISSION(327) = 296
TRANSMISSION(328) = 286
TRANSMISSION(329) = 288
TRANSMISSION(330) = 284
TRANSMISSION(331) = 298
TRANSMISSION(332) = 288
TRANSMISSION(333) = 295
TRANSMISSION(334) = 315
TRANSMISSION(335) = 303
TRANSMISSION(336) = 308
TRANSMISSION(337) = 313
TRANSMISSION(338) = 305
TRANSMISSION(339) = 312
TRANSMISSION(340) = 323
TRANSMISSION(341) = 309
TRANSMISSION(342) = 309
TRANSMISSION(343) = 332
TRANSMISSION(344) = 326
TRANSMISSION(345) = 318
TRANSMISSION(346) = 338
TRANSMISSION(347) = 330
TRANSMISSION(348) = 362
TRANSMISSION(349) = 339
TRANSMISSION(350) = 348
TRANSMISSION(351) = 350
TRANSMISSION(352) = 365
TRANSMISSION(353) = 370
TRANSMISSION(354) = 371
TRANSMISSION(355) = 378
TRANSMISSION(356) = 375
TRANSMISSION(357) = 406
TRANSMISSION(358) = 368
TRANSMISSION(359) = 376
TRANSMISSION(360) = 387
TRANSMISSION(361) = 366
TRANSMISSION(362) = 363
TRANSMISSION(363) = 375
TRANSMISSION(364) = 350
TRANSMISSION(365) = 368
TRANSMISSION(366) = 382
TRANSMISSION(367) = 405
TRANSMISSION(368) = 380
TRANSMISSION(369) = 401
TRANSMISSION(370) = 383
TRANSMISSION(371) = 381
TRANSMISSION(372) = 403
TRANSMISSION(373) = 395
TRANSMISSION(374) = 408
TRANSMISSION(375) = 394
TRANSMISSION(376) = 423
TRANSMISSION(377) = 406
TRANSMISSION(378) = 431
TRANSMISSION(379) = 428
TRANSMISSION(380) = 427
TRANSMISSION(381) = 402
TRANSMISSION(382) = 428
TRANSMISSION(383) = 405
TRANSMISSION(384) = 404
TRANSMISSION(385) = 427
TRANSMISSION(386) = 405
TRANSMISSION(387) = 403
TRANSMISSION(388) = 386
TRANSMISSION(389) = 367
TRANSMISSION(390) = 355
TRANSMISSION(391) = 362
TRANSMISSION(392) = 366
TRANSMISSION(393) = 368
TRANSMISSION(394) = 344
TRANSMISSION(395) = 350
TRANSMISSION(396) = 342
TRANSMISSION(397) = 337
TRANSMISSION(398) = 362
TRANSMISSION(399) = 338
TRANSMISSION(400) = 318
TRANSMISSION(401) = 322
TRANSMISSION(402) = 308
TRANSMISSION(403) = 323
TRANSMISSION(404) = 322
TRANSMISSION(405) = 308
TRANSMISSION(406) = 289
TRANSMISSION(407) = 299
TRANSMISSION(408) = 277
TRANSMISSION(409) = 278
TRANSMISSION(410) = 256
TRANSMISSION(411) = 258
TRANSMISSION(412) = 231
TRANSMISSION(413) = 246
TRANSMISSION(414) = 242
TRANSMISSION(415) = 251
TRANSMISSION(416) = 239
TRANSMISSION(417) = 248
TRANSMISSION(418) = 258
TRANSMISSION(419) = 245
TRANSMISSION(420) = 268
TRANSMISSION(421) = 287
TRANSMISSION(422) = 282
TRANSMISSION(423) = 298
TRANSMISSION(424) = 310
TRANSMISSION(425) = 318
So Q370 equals 1.2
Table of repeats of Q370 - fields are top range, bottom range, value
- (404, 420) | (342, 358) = 0.75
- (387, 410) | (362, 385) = 0.83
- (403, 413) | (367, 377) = 0.71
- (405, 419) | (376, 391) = 0.64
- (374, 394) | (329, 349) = 1.27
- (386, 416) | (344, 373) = 0.86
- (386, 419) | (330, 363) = 0.92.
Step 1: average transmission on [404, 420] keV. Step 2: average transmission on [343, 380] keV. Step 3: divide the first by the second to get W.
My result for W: 0.7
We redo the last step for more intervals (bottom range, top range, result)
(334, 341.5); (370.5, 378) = 1.30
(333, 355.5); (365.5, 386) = 1.22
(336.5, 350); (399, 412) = 0.91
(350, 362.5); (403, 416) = 0.73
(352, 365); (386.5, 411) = 0.89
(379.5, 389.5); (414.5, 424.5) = 0.66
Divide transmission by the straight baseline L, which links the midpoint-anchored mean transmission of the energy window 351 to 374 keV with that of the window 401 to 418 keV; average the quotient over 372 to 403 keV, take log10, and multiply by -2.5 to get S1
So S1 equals -0.172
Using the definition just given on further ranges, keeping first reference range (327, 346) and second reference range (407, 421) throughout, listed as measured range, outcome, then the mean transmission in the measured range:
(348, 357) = -0.22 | 364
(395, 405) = -0.24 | 330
